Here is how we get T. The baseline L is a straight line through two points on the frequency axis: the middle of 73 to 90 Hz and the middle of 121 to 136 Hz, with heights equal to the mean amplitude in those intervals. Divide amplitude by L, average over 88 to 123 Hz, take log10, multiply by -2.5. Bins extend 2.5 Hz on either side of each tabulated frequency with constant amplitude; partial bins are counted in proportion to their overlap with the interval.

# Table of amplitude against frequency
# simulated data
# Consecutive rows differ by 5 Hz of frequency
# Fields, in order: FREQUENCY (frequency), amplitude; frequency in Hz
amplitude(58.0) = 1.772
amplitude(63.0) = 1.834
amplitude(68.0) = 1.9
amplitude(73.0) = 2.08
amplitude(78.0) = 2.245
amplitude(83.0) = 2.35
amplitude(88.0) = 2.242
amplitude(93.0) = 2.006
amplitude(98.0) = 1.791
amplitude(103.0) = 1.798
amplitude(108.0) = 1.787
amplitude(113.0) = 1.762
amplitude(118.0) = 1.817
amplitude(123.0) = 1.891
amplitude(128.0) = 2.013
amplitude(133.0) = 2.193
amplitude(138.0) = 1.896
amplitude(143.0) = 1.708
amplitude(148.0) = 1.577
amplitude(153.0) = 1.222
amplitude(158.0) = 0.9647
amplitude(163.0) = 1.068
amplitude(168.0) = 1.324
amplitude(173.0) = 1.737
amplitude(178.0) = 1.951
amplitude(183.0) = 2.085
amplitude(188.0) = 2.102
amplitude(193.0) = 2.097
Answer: 0.15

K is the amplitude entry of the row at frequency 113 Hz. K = 1.762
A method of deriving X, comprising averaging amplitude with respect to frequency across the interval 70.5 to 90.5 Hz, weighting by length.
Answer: 2.23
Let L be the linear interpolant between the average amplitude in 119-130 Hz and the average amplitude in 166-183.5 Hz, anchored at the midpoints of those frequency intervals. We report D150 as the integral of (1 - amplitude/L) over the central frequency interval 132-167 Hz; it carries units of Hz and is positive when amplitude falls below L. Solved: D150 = 7.0 Hz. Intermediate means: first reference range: 1.93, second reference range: 1.75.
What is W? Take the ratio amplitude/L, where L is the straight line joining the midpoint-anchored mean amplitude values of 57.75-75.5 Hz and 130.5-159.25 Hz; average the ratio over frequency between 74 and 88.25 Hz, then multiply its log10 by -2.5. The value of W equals -0.21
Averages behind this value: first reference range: 1.91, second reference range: 1.62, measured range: 2.26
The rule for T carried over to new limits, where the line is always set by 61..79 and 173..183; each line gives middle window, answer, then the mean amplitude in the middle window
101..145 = 0.05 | 1.88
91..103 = 0.06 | 1.87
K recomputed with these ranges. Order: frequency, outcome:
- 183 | 2.085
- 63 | 1.834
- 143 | 1.708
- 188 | 2.102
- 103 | 1.798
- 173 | 1.737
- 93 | 2.006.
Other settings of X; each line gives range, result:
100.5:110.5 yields 1.79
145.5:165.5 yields 1.21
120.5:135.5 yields 2.03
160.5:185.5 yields 1.63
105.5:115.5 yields 1.77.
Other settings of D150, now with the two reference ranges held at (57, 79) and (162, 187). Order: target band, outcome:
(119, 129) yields -0.56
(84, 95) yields -1.46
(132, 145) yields -0.91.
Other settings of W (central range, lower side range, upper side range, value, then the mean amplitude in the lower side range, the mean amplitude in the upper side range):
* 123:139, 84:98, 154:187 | -0.122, 2.09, 1.53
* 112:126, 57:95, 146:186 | -0.026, 2.07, 1.5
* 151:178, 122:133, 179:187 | 0.471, 2.02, 2.06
